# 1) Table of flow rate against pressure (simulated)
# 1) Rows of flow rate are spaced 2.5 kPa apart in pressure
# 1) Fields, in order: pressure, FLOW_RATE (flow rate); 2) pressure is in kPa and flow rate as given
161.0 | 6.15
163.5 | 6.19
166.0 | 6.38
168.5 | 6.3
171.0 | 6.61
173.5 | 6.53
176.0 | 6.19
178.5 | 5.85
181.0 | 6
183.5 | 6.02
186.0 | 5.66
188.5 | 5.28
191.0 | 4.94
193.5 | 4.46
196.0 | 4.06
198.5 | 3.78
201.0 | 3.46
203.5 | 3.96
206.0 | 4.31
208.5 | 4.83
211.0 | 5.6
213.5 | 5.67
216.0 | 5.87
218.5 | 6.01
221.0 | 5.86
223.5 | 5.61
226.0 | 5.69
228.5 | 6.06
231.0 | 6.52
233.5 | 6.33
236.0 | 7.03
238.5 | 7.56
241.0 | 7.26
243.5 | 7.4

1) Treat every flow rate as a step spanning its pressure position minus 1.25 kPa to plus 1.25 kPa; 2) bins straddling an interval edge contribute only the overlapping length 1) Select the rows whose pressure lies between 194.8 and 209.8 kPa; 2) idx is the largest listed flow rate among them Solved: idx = 4.83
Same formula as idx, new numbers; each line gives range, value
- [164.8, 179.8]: 6.61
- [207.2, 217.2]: 5.87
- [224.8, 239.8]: 7.56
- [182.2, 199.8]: 6.02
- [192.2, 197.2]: 4.46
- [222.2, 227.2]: 5.69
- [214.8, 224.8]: 6.01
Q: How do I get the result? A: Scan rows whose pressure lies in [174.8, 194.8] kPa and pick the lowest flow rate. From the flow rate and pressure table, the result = 4.46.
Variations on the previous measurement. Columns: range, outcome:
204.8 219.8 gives 4.31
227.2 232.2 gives 6.06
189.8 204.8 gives 3.46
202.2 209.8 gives 3.96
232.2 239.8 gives 6.33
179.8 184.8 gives 6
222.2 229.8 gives 5.61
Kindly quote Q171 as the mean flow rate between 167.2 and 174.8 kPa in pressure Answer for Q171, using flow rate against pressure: 6.48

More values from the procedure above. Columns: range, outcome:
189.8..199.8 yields 4.3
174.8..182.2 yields 6.01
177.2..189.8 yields 5.76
